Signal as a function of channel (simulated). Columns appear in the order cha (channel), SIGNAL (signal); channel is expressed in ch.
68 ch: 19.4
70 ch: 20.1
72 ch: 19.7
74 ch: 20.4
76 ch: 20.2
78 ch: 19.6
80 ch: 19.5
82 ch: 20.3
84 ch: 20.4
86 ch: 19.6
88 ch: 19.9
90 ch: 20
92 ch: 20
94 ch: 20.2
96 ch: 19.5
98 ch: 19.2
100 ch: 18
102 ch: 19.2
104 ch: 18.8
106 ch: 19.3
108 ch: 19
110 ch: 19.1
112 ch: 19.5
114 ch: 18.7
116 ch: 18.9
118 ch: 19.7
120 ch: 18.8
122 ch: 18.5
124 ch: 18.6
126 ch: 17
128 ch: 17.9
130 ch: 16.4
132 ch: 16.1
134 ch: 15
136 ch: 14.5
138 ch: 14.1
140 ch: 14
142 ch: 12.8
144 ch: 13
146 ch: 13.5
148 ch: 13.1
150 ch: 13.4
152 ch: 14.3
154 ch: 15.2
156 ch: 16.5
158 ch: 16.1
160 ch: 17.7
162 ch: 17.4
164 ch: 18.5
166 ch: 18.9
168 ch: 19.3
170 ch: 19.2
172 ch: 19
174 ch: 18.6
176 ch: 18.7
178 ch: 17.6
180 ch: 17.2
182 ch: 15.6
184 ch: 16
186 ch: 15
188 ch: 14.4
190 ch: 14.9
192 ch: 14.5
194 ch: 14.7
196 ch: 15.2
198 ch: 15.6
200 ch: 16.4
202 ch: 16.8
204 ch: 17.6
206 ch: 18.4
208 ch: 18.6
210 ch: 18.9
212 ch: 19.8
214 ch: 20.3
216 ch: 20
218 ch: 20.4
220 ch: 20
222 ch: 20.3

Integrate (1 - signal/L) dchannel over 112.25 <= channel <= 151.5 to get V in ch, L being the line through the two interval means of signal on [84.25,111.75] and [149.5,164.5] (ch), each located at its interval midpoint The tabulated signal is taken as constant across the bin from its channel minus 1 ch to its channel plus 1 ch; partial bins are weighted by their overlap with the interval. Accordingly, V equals 3.47 ch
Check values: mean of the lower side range 19.4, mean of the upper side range 16.1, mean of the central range 16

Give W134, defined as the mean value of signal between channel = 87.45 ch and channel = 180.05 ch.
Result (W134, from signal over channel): 17.4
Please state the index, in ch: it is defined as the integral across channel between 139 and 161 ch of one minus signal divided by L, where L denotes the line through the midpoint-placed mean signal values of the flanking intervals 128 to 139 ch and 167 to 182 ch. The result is 2.8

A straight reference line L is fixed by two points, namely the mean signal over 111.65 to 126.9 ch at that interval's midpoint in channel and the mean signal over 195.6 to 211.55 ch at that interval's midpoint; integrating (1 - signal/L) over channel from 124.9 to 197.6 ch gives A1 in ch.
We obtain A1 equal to 8.2 ch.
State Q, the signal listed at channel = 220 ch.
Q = 20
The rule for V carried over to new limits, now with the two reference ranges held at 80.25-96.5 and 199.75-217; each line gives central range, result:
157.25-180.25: 1.0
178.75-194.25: 2.9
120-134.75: 1.8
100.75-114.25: 0.5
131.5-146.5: 4.1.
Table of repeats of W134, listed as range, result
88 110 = 19.3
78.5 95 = 20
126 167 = 15.5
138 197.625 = 16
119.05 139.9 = 16.6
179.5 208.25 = 16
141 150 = 13.1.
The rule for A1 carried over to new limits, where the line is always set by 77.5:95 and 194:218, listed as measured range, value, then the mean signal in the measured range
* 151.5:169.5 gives 1.4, 17.2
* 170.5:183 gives 0.4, 17.8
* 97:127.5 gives 1.1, 18.8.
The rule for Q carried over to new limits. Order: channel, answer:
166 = 18.9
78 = 19.6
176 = 18.7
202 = 16.8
